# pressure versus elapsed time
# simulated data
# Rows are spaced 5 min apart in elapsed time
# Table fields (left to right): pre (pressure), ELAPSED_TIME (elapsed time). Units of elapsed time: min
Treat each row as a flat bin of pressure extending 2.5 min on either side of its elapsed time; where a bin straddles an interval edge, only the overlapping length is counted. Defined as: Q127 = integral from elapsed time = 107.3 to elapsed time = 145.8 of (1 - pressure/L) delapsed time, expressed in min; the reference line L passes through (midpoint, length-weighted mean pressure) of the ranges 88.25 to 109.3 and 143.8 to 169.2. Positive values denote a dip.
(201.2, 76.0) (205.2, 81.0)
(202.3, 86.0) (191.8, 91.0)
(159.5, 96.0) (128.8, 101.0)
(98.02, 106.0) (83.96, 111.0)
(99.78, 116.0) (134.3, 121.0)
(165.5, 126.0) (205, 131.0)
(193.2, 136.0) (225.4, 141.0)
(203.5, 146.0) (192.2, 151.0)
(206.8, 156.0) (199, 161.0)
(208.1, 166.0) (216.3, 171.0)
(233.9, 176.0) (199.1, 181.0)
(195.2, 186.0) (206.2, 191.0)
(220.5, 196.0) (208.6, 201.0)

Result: 3.4 min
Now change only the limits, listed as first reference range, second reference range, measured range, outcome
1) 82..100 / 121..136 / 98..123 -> 9.78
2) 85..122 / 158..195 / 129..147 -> -3.96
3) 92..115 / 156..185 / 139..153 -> -2.36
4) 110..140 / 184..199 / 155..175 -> -2.49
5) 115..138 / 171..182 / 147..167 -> -0.44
